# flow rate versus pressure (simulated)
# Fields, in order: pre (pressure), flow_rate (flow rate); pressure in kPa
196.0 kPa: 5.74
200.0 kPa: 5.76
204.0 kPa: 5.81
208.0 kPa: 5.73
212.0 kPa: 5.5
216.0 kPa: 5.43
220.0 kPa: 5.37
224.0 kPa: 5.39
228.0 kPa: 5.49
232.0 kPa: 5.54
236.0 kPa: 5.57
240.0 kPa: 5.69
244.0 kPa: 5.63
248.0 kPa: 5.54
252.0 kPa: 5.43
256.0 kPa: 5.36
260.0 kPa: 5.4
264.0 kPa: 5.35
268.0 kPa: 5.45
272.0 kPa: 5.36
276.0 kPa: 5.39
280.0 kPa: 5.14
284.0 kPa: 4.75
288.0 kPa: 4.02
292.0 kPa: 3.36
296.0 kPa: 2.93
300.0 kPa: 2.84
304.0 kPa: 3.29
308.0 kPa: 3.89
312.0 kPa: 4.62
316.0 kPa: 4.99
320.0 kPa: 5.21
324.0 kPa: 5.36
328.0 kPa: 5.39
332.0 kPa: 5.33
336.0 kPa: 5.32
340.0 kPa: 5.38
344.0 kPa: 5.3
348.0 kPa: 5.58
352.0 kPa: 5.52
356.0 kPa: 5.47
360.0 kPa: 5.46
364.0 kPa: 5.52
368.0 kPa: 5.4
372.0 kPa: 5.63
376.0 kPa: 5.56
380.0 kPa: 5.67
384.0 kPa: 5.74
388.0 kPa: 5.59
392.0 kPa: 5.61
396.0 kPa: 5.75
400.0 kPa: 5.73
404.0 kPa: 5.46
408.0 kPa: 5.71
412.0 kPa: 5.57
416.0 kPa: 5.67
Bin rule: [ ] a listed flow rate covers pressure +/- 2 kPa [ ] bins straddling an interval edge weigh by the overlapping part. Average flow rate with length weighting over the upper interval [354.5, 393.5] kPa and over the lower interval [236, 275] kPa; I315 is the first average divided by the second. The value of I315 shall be 1.0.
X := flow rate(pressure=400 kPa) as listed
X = 5.73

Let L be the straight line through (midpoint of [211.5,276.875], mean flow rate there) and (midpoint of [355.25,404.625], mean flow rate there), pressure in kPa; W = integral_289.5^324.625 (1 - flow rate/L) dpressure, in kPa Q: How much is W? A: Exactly 9.7 kPa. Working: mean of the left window 5.46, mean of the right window 5.59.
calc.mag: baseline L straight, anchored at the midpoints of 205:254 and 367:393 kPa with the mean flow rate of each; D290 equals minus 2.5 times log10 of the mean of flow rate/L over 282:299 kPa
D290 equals 0.439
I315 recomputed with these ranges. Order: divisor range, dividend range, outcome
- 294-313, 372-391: 1.63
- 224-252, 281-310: 0.65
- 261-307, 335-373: 1.25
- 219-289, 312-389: 1.01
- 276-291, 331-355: 1.16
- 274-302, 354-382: 1.36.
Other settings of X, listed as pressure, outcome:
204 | 5.81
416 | 5.67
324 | 5.36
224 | 5.39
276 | 5.39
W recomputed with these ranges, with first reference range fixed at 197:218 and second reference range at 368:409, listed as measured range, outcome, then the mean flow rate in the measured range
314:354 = 2.1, 5.34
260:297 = 6.0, 4.73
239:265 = 0.7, 5.48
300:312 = 4.3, 3.64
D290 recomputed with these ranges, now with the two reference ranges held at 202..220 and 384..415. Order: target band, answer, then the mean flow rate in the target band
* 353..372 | 0.03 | 5.48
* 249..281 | 0.05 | 5.37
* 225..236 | 0.02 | 5.51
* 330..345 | 0.06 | 5.33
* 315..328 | 0.08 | 5.23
